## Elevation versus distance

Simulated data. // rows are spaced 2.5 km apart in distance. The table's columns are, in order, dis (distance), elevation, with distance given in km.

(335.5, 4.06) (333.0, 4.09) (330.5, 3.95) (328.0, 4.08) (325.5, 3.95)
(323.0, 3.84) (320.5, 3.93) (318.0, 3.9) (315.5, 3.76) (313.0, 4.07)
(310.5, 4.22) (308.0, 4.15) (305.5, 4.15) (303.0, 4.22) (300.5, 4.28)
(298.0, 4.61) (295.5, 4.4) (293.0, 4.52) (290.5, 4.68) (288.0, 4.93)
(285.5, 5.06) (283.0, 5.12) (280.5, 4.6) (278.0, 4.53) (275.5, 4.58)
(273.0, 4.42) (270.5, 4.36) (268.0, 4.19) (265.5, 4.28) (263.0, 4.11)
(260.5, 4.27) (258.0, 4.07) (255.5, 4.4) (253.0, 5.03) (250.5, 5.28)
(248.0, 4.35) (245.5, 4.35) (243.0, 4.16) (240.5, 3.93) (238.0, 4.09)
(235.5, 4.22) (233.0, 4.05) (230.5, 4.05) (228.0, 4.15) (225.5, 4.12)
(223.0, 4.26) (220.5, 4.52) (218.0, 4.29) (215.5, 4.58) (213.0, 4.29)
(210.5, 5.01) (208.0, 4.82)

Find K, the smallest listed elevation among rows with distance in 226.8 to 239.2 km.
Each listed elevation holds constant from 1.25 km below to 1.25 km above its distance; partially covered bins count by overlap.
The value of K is 4.05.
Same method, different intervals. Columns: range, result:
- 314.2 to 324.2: 3.76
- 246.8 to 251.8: 4.35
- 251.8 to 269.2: 4.07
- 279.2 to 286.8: 4.6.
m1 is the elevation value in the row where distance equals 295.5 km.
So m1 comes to 4.4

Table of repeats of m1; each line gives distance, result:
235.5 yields 4.22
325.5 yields 3.95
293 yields 4.52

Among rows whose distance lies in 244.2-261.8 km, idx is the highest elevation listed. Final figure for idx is 5.28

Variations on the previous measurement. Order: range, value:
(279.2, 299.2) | 5.12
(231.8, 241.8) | 4.22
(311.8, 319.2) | 4.07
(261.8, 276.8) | 4.58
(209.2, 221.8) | 5.01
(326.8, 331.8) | 4.08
